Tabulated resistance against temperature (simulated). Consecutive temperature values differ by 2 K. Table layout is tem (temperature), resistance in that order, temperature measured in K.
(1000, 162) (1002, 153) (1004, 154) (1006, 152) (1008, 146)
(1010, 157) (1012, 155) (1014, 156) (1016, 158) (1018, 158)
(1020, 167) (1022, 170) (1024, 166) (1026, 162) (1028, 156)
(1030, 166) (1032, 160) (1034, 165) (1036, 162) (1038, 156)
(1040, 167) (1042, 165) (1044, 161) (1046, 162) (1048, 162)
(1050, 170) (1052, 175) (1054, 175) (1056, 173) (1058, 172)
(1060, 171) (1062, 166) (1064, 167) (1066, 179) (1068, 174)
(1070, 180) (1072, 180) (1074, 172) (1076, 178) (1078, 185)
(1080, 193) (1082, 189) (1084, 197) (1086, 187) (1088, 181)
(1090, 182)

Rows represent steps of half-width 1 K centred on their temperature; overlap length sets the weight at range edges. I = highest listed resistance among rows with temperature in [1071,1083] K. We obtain 193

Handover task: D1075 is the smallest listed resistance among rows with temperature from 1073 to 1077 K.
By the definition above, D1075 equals 172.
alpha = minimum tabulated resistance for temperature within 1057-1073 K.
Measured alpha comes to 166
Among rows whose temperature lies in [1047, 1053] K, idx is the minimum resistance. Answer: 162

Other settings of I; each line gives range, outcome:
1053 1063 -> 175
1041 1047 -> 165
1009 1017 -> 158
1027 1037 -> 166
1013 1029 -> 170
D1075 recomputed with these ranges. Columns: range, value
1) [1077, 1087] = 185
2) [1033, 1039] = 156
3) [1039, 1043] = 165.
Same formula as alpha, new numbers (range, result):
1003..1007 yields 152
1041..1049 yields 161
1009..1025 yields 155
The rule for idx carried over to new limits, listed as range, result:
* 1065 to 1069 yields 174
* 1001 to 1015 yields 146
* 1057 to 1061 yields 171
